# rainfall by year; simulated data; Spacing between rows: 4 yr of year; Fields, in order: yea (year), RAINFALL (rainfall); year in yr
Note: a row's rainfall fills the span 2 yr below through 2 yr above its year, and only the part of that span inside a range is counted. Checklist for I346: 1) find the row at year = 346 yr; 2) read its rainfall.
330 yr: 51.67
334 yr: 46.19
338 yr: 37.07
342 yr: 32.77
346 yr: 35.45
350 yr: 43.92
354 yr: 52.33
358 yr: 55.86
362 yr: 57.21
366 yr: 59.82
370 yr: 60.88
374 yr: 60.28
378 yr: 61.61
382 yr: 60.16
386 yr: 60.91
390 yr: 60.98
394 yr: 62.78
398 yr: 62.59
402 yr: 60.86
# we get 35.45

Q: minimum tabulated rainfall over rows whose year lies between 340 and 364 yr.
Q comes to 32.77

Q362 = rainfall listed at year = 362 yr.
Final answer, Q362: 57.21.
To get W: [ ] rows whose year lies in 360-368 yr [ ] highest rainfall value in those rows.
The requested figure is 59.82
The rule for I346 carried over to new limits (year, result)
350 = 43.92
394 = 62.78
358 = 55.86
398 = 62.59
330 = 51.67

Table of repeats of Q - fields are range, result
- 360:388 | 57.21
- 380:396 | 60.16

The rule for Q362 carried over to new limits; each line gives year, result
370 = 60.88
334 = 46.19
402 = 60.86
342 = 32.77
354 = 52.33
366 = 59.82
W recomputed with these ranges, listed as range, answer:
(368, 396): 62.78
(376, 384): 61.61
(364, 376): 60.88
